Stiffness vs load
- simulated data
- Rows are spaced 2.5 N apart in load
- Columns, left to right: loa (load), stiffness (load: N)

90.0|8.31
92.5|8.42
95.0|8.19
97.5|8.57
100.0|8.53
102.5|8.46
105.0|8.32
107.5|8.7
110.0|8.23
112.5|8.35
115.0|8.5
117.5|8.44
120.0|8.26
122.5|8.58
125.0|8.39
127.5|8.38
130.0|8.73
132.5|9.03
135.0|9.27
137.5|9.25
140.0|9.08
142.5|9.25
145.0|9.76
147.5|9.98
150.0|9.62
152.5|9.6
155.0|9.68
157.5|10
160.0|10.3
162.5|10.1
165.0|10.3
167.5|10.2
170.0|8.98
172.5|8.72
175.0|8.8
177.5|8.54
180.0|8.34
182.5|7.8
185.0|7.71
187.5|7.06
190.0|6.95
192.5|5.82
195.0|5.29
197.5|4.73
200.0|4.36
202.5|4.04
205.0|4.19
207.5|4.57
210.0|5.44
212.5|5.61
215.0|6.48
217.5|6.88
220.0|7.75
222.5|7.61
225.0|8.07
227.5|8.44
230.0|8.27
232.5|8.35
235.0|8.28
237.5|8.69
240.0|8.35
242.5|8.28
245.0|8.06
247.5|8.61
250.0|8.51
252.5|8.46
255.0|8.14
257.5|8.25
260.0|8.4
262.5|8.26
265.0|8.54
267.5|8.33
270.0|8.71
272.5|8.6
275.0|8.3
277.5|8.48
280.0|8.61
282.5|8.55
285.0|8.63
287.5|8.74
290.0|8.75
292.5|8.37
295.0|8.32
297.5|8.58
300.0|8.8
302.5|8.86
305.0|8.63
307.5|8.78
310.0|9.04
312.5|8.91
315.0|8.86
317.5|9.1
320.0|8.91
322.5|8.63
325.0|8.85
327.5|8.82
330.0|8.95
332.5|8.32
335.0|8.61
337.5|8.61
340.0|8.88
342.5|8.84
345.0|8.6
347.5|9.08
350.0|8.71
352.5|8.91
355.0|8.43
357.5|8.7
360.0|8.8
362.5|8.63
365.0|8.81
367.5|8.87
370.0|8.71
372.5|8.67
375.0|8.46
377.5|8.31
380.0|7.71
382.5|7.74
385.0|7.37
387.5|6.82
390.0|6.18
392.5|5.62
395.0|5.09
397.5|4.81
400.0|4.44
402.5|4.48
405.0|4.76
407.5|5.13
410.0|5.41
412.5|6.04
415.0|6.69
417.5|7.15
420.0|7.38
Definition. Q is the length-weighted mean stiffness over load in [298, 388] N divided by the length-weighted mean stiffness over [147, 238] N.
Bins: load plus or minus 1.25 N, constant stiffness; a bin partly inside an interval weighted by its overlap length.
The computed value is 1.12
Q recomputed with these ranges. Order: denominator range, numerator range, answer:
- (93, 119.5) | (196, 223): 0.66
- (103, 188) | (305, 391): 0.95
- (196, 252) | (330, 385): 1.23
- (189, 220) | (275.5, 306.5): 1.58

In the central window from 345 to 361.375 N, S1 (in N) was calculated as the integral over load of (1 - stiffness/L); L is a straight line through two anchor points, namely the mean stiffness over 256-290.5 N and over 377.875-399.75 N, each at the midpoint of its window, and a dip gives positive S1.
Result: -4.0 N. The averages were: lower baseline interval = 8.5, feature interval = 8.76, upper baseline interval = 6.4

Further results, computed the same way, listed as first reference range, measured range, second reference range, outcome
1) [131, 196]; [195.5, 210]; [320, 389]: 7.0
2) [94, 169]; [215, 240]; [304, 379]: 2.6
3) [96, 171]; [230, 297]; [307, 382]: 3.1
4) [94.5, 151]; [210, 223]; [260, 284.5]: 2.9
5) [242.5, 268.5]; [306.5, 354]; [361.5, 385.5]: -2.6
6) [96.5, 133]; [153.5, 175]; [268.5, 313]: -3.0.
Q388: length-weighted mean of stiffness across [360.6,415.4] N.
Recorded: 6.79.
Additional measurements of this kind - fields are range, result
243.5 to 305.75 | 8.5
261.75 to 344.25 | 8.67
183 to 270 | 7.23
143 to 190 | 9.14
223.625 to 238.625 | 8.34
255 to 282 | 8.44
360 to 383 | 8.48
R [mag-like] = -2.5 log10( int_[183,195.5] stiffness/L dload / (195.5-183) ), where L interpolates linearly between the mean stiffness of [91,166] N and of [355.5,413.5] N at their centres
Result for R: 0.26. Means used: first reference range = 9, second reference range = 6.96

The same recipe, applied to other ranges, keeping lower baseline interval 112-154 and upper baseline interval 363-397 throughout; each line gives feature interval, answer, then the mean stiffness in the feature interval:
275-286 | -0.05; 8.54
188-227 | 0.40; 5.93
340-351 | -0.14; 8.82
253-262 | 0.00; 8.28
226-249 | 0.00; 8.37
